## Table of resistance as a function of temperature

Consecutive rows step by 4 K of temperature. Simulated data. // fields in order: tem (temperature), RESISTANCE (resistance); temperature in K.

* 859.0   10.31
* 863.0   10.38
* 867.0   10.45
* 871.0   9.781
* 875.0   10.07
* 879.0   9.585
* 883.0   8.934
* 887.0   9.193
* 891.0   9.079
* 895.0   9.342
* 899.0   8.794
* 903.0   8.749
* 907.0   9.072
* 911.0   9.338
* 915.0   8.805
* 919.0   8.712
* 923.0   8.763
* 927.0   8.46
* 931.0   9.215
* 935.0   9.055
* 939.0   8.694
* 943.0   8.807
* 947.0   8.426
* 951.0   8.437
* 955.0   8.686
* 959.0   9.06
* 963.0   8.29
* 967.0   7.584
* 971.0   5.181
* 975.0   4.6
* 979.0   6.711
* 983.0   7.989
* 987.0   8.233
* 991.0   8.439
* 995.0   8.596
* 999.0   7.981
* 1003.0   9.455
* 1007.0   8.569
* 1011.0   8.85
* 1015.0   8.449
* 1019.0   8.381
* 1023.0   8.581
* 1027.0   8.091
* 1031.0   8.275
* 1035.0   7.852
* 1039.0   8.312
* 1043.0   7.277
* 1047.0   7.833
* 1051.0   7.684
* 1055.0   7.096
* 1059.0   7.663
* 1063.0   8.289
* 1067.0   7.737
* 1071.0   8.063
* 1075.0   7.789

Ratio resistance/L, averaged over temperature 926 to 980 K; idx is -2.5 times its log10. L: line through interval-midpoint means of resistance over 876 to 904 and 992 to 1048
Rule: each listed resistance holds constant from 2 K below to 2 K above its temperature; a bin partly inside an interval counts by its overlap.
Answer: 0.10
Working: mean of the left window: 9.14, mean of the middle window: 7.96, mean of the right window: 8.33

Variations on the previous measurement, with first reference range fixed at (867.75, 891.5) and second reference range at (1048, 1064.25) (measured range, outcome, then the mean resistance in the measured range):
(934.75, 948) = 0.017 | 8.73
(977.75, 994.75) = 0.056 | 7.97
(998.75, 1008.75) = -0.074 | 8.79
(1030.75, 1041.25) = -0.031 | 8.1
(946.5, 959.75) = 0.013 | 8.64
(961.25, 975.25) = 0.286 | 6.61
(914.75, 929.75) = 0.045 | 8.7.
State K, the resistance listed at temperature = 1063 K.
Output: 8.289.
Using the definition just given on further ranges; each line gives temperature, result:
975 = 4.6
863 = 10.38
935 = 9.055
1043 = 7.277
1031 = 8.275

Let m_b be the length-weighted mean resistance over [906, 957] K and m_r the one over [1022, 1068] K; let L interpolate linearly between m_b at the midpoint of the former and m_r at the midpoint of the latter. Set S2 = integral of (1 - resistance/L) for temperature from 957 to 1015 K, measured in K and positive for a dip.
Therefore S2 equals 3.48 K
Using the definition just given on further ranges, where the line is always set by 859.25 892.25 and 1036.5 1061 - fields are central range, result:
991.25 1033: -2.2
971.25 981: 3.4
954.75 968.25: 0.4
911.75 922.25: 0.5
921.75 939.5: 0.4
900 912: 0.5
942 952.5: 0.4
